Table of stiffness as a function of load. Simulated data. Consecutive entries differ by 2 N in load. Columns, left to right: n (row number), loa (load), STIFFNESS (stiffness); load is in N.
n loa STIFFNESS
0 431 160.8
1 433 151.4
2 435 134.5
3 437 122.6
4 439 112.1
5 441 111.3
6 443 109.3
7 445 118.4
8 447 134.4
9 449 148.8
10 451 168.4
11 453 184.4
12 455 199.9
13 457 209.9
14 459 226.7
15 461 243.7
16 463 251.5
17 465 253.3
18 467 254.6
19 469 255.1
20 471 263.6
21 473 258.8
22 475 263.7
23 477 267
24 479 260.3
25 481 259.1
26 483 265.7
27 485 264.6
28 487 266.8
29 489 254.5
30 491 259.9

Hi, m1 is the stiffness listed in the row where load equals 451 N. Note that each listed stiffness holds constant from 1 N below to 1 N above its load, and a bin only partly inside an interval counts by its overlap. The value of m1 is 168.4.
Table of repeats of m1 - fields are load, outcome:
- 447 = 134.4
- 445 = 118.4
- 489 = 254.5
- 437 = 122.6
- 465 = 253.3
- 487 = 266.8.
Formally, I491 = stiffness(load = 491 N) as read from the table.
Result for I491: 259.9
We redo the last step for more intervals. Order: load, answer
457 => 209.9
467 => 254.6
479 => 260.3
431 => 160.8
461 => 243.7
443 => 109.3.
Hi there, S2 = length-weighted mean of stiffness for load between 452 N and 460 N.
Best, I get 205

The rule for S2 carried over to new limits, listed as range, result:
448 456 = 175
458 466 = 244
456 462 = 227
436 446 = 115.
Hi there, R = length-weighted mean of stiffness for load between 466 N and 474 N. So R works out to 258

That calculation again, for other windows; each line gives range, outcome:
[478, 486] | 262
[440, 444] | 110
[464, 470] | 254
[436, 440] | 117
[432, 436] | 143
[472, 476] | 261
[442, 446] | 114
